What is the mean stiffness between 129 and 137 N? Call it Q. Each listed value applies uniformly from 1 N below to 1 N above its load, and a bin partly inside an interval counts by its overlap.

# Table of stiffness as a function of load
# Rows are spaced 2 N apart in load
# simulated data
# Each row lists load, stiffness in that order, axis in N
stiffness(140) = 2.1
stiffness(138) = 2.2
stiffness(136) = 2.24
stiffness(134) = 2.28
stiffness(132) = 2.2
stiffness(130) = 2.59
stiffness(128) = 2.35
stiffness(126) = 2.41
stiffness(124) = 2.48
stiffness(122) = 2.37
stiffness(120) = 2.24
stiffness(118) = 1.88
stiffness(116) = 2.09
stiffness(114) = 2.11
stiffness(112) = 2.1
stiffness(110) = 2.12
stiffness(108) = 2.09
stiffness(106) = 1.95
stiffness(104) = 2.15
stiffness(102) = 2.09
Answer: 2.33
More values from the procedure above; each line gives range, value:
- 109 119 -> 2.06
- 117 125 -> 2.24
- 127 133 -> 2.38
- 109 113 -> 2.11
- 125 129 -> 2.38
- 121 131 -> 2.44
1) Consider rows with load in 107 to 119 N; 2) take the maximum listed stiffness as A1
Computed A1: 2.12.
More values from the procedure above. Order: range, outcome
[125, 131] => 2.59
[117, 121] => 2.24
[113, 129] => 2.48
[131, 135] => 2.28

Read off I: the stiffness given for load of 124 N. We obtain 2.48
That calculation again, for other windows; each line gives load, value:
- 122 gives 2.37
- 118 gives 1.88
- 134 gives 2.28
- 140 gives 2.1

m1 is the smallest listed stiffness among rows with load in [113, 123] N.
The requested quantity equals 1.88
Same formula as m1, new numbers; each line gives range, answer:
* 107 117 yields 2.09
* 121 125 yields 2.37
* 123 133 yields 2.2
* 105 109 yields 1.95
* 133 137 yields 2.24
